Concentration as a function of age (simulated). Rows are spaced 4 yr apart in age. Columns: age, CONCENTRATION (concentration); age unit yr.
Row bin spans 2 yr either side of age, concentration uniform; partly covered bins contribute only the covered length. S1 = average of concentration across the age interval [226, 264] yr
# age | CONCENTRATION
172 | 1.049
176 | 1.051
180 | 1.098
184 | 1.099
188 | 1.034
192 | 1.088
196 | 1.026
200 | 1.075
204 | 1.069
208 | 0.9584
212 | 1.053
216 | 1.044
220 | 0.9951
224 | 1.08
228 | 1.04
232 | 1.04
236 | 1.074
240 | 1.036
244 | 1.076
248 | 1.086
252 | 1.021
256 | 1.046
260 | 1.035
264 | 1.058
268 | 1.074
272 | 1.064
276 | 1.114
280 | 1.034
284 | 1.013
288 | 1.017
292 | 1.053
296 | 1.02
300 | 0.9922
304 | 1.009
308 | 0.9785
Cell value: 1.05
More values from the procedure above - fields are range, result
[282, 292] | 1.02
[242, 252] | 1.07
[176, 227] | 1.05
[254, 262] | 1.04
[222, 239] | 1.06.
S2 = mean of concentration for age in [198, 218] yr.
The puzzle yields 1.04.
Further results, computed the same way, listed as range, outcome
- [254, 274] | 1.06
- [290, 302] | 1.02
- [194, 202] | 1.05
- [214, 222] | 1.02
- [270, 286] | 1.06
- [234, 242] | 1.06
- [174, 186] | 1.08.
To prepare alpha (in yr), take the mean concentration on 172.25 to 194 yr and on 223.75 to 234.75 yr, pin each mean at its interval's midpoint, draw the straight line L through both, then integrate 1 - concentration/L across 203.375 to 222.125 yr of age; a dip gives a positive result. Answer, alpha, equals 0.7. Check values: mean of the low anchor 1.07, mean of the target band 1.02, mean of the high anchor 1.05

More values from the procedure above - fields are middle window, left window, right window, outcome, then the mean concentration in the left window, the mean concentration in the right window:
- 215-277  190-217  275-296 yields -0.7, 1.04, 1.04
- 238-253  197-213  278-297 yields -0.4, 1.04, 1.03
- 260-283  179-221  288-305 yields -0.8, 1.05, 1.02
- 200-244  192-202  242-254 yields 0.7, 1.06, 1.06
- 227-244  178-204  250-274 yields 0.1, 1.07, 1.05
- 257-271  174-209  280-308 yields -0.4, 1.06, 1.02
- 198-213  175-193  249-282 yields 0.4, 1.07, 1.06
